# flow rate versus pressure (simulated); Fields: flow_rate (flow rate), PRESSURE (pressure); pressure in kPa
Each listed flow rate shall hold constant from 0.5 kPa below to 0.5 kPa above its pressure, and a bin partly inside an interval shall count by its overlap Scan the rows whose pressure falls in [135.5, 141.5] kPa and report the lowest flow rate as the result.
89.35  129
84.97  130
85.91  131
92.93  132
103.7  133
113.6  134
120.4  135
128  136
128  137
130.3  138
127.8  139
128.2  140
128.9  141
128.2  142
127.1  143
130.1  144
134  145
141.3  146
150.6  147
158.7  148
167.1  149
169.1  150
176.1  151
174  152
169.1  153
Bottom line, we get 127.8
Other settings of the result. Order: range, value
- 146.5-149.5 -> 150.6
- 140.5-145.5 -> 127.1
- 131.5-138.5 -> 92.93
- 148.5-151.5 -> 167.1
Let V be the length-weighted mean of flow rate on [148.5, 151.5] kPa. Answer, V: 171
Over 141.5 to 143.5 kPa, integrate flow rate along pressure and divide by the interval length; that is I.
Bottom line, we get 128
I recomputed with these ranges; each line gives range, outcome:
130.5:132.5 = 89.4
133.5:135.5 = 117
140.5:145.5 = 130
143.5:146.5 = 135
